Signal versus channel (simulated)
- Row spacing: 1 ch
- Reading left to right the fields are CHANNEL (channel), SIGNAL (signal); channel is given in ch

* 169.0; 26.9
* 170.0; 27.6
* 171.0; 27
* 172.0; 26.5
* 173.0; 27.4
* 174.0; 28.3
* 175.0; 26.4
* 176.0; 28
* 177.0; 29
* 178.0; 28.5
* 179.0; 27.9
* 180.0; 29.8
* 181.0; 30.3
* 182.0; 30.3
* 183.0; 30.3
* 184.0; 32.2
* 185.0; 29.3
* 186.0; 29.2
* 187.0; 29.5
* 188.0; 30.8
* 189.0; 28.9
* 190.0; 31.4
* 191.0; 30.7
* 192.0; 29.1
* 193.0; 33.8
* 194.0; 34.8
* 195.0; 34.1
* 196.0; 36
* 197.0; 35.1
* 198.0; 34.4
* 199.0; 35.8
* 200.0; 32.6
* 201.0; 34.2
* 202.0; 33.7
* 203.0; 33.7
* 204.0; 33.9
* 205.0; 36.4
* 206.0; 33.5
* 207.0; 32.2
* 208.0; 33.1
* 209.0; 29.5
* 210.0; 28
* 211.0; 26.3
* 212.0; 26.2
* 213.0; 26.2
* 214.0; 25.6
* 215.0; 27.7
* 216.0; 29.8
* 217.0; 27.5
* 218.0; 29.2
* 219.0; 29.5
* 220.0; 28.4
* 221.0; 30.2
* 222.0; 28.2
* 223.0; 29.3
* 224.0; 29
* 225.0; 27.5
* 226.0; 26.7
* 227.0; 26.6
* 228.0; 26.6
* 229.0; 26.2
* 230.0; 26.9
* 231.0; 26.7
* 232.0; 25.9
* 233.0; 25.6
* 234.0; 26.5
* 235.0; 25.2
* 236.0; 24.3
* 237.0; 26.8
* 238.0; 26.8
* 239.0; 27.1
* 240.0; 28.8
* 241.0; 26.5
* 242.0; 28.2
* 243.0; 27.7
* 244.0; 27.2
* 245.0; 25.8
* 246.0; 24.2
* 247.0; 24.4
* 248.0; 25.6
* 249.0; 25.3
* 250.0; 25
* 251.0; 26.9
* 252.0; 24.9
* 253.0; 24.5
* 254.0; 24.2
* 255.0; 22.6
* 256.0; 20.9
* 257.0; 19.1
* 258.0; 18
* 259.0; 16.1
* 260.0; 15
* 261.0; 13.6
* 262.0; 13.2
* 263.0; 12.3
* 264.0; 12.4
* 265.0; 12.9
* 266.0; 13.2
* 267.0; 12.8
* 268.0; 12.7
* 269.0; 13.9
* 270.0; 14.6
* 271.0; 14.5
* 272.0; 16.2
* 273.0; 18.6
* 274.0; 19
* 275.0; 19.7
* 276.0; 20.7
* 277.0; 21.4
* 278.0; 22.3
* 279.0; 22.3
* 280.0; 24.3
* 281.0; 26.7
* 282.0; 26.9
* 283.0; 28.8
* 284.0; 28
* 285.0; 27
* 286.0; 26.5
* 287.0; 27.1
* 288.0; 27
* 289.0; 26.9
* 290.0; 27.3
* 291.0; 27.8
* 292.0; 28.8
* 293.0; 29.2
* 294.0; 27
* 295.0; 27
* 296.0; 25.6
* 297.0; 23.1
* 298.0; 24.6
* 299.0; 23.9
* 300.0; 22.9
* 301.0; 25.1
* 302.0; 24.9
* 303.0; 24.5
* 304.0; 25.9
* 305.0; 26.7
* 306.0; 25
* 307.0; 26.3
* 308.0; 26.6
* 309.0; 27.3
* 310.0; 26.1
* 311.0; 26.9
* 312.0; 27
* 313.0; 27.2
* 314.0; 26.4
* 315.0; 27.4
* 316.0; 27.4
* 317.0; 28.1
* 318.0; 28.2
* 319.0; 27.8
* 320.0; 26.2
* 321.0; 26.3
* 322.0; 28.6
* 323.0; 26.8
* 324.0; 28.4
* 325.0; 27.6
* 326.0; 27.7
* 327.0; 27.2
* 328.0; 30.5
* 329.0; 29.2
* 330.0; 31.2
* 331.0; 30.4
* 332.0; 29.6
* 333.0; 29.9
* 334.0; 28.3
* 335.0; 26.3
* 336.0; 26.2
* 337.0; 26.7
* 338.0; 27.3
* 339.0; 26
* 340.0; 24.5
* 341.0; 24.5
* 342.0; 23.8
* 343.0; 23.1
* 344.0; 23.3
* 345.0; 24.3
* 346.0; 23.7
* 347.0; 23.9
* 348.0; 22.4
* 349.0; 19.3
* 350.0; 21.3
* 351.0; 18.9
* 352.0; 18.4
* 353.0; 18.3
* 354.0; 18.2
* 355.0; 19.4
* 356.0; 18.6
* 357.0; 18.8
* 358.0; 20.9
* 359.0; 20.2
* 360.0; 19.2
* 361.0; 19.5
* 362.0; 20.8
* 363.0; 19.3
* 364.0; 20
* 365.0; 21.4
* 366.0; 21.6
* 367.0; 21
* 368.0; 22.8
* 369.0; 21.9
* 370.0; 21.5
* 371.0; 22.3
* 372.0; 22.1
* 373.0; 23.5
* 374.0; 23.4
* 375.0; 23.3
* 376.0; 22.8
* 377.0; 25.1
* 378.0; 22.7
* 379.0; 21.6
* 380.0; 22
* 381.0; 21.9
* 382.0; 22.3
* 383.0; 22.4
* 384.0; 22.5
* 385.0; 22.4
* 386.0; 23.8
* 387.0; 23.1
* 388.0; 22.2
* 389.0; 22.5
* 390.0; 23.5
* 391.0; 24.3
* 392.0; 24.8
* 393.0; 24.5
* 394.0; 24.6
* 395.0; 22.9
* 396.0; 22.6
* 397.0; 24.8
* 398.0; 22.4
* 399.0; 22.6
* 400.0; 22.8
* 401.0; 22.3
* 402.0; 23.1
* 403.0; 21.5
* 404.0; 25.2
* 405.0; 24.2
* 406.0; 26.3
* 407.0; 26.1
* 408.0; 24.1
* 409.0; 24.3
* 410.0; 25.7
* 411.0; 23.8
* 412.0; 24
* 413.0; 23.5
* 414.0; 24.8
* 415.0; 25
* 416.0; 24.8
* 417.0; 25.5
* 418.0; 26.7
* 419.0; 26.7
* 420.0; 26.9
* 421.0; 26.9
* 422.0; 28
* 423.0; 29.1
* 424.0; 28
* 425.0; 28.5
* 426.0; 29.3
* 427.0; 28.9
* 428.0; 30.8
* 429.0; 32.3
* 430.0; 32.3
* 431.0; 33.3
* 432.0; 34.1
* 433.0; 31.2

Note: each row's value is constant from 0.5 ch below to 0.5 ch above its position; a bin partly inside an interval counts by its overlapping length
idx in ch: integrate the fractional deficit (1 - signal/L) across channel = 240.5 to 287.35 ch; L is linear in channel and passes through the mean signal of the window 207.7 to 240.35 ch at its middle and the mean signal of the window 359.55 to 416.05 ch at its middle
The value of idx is 9.3 ch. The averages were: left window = 27.5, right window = 23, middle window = 21.1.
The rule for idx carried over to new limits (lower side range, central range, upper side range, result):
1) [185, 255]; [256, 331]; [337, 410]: 5.84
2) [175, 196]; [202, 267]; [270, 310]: 5.74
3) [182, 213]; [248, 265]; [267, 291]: 3.67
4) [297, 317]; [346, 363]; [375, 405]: 3.02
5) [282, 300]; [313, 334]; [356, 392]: -2.88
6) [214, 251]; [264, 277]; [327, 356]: 5.13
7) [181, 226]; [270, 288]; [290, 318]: 2.99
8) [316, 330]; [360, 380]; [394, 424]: 3.32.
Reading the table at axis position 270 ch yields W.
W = 14.6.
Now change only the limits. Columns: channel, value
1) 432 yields 34.1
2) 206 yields 33.5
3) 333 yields 29.9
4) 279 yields 22.3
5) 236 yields 24.3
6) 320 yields 26.2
